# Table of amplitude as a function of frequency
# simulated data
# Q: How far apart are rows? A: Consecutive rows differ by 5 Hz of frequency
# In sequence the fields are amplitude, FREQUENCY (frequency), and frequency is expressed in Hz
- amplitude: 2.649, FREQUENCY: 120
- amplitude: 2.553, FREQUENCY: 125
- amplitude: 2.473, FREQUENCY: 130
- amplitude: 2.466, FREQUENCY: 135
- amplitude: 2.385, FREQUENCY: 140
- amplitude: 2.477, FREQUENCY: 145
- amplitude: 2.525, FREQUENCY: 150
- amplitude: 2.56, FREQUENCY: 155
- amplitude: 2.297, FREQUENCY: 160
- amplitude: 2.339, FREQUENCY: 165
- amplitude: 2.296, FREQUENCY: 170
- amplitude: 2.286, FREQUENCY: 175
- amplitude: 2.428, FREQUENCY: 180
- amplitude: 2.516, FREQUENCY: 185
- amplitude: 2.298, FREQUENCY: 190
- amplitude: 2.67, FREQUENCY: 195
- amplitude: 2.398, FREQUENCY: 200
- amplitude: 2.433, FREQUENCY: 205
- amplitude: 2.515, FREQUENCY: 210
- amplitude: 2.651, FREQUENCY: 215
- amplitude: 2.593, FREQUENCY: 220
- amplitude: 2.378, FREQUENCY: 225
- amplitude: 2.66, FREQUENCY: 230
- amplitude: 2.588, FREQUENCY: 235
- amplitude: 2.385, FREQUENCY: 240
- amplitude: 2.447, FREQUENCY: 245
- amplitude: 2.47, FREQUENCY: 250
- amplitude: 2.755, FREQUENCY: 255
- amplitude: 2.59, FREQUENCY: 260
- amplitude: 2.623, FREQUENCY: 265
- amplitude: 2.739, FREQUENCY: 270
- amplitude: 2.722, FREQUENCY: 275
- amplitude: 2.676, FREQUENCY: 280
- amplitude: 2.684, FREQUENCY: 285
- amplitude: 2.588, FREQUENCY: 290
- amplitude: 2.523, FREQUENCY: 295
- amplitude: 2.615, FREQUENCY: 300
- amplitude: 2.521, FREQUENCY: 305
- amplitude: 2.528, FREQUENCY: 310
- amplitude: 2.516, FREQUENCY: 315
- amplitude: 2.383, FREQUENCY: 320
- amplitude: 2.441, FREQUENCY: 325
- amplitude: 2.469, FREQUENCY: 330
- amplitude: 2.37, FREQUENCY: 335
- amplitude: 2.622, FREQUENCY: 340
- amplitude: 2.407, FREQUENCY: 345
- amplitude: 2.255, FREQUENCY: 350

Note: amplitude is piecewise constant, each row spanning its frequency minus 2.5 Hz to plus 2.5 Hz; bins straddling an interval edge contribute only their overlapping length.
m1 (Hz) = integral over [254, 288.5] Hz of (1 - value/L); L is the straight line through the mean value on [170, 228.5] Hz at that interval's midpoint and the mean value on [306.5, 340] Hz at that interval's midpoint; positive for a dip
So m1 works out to -3.0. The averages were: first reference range 2.47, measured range 2.68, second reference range 2.47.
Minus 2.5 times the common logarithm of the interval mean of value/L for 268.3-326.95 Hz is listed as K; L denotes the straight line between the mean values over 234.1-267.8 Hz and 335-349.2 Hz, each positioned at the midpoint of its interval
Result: -0.03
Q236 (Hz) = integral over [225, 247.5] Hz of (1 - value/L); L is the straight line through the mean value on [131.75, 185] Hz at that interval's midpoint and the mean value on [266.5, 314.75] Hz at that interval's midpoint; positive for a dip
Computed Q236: 0.2 Hz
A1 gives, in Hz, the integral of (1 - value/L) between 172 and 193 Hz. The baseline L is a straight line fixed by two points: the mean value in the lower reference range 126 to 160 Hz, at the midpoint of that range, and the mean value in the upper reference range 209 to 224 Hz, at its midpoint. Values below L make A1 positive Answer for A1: 1.2 Hz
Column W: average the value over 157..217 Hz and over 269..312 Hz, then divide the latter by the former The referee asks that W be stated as 1.1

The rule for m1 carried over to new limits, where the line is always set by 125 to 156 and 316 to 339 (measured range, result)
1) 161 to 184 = 1.19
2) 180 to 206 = 0.09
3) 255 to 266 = -0.83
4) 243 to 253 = -0.07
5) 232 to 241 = -0.20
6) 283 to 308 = -1.42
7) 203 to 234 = -1.00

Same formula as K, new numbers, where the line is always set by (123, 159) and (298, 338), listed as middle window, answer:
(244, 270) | -0.05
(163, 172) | 0.07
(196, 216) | -0.01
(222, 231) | -0.01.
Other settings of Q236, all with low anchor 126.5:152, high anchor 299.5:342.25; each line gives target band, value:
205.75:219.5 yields -0.5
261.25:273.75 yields -1.0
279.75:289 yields -0.7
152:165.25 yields 0.3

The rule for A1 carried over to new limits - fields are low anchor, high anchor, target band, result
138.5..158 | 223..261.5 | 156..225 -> 1.9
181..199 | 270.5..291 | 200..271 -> 0.9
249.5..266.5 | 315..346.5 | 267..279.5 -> -0.6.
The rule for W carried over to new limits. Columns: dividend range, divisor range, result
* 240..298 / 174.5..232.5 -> 1.05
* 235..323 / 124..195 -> 1.06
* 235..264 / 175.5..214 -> 1.03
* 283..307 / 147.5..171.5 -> 1.07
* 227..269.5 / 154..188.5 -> 1.08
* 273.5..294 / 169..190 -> 1.12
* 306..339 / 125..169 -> 1.01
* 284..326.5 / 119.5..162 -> 1.02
